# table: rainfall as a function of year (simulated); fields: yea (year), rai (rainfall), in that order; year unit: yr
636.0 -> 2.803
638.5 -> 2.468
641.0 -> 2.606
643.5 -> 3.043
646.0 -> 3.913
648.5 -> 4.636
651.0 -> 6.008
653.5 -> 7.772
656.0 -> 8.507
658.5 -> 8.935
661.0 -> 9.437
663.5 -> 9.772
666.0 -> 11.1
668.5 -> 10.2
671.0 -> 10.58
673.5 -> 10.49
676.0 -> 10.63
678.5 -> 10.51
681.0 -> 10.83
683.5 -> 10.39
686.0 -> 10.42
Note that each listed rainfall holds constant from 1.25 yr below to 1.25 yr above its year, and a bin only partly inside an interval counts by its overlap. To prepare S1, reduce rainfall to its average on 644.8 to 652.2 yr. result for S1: 4.85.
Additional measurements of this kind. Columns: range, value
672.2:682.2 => 10.6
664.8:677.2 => 10.6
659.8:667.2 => 10.1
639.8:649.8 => 3.57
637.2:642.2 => 2.54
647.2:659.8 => 7.17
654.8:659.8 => 8.73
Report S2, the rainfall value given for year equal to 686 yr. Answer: 10.42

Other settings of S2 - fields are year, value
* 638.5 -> 2.468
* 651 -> 6.008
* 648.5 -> 4.636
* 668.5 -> 10.2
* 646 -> 3.913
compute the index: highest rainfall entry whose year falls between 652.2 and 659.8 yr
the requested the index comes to 8.935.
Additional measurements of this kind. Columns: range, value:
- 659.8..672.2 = 11.1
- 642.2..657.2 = 8.507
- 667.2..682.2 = 10.83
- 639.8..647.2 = 3.913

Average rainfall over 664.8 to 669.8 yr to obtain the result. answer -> 10.6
